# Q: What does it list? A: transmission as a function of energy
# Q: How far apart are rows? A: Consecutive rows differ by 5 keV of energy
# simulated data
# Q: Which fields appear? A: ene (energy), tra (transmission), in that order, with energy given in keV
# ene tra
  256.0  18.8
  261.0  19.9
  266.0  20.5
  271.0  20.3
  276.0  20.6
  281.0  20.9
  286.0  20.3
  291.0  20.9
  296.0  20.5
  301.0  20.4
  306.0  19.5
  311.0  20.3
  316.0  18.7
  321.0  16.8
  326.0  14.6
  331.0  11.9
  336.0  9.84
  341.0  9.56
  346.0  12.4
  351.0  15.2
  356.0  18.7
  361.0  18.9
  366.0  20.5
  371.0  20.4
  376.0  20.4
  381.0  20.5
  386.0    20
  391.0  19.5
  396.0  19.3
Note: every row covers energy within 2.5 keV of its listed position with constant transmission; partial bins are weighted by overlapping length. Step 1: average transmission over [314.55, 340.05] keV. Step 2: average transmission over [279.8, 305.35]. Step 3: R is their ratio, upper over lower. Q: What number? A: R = 0.68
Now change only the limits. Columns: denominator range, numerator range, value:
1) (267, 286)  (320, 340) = 0.62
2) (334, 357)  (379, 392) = 1.56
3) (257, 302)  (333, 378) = 0.79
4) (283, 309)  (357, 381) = 0.98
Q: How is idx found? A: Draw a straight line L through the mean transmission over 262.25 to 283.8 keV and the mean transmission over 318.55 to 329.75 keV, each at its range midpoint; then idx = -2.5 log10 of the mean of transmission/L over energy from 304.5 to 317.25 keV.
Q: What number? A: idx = -0.18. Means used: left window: 20.5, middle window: 19.6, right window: 15.3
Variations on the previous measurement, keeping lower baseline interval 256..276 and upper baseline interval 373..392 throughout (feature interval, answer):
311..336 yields 0.29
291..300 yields -0.03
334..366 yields 0.34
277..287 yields -0.03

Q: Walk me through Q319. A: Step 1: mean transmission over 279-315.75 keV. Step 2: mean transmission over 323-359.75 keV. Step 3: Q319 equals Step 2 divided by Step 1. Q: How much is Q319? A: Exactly 0.66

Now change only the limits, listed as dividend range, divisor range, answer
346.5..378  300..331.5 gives 1.05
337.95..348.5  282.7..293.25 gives 0.53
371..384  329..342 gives 1.95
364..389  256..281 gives 1.01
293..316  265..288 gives 0.98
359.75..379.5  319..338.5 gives 1.53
